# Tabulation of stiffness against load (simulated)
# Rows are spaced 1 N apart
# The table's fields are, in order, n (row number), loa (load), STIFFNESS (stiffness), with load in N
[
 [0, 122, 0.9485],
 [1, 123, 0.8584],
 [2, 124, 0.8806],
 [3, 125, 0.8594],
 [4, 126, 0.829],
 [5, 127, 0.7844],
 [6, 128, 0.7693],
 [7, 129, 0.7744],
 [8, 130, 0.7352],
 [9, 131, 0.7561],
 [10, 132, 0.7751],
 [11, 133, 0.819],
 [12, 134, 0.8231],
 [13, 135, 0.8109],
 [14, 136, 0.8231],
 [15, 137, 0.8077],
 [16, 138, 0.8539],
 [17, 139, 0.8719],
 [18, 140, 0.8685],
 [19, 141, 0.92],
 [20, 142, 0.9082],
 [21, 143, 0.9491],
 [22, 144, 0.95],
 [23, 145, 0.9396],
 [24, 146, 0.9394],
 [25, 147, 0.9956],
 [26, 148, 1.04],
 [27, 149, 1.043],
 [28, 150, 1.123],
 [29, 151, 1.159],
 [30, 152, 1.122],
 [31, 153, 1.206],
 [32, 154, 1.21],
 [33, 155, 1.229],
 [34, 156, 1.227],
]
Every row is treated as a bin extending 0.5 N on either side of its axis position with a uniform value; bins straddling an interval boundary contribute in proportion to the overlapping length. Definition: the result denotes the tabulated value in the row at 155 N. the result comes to 1.229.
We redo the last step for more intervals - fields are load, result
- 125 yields 0.8594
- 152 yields 1.122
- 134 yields 0.8231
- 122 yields 0.9485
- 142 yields 0.9082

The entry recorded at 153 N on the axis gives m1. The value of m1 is 1.206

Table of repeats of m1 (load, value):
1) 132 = 0.7751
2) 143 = 0.9491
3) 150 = 1.123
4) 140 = 0.8685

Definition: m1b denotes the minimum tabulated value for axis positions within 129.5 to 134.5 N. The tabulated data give 0.7352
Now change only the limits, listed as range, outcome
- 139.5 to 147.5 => 0.8685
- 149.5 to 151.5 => 1.123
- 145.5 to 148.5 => 0.9394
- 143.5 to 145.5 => 0.9396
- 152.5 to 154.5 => 1.206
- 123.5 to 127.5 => 0.7844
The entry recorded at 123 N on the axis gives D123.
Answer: 0.8584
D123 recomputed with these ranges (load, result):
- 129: 0.7744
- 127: 0.7844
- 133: 0.819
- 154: 1.21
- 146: 0.9394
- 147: 0.9956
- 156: 1.227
